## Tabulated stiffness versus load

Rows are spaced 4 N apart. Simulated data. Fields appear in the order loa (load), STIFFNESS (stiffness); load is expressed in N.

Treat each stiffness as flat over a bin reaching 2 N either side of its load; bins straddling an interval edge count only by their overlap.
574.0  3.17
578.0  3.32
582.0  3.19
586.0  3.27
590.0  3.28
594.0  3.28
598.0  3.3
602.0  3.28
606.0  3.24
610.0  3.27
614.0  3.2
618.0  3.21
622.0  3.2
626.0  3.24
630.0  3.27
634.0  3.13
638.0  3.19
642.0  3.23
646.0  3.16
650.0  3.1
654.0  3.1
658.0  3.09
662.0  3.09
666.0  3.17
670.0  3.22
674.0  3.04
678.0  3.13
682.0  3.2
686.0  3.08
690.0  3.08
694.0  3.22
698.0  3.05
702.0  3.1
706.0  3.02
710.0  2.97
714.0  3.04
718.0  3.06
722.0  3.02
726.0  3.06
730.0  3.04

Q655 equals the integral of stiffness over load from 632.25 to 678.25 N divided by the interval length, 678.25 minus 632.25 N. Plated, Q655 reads 3.14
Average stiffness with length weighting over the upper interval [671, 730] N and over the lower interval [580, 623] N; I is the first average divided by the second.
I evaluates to 0.9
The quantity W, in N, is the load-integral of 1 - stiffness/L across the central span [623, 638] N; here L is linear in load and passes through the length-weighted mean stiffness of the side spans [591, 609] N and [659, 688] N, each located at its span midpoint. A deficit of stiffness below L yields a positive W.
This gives 0.0 N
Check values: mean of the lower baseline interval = 3.28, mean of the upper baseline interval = 3.13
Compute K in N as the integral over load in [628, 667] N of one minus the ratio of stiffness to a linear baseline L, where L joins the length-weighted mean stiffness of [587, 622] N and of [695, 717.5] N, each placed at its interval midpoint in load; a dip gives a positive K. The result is 0.2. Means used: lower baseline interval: 3.25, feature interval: 3.15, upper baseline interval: 3.05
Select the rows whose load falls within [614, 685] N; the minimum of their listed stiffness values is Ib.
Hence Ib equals 3.04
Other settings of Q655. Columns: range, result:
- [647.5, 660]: 3.1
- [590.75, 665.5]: 3.2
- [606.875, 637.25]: 3.22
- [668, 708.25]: 3.11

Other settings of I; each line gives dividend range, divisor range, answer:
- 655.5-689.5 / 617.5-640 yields 0.97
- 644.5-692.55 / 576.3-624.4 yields 0.96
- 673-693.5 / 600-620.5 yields 0.96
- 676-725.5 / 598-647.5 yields 0.96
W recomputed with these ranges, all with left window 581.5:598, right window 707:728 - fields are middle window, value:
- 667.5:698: -0.39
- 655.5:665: 0.11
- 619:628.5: -0.05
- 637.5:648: -0.08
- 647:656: 0.13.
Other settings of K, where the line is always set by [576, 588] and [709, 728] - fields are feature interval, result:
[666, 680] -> -0.12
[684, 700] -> -0.16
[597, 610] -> -0.19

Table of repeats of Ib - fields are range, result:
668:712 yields 2.97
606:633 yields 3.2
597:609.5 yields 3.24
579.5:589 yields 3.19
